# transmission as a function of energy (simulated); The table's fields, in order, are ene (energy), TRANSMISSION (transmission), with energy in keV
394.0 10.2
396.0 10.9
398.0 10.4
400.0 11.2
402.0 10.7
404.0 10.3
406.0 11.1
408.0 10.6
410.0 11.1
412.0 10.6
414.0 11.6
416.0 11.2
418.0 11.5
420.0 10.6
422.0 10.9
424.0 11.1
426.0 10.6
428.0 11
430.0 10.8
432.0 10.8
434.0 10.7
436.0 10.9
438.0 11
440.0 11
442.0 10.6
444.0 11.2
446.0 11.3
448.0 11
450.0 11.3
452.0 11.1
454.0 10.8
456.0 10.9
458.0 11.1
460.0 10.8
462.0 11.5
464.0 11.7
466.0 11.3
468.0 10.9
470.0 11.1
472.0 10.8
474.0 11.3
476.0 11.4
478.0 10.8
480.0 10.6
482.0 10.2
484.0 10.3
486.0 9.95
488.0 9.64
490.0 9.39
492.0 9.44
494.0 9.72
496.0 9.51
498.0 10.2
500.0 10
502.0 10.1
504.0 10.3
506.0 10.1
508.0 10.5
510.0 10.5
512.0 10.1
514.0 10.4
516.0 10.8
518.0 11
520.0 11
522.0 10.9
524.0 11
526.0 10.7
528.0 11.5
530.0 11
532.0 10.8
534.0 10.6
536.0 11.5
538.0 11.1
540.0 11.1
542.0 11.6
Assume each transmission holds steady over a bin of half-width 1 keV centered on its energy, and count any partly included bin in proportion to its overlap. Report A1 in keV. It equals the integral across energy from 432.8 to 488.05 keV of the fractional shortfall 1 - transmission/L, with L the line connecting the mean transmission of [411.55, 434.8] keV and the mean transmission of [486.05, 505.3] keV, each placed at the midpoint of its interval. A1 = -2.92 keV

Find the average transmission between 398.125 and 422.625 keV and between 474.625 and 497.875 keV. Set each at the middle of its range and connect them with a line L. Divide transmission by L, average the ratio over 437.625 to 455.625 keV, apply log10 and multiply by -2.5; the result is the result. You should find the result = -0.05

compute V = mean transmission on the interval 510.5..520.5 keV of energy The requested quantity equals 10.6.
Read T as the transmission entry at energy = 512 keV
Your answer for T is 10.1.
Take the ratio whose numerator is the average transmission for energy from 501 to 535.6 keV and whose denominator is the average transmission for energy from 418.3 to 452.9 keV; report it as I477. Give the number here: 0.98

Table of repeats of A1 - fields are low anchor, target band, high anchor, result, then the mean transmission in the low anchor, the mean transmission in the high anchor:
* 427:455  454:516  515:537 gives 2.7 keV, 11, 11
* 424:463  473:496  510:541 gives 1.5 keV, 11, 10.9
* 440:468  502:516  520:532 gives 0.9 keV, 11.1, 11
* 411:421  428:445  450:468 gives 0.4 keV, 11.1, 11.1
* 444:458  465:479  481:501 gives -0.9 keV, 11.1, 9.84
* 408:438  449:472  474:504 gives -1.4 keV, 10.9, 10.1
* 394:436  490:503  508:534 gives 1.2 keV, 10.9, 10.8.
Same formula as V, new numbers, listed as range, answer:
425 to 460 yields 10.9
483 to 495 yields 9.74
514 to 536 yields 10.9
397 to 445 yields 10.9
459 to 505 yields 10.5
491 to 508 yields 9.96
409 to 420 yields 11.1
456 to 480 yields 11.1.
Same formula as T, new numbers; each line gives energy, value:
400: 11.2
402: 10.7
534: 10.6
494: 9.72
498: 10.2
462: 11.5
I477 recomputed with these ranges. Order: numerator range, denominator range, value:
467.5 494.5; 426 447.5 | 0.95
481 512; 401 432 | 0.92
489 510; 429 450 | 0.91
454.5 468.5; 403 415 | 1.03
